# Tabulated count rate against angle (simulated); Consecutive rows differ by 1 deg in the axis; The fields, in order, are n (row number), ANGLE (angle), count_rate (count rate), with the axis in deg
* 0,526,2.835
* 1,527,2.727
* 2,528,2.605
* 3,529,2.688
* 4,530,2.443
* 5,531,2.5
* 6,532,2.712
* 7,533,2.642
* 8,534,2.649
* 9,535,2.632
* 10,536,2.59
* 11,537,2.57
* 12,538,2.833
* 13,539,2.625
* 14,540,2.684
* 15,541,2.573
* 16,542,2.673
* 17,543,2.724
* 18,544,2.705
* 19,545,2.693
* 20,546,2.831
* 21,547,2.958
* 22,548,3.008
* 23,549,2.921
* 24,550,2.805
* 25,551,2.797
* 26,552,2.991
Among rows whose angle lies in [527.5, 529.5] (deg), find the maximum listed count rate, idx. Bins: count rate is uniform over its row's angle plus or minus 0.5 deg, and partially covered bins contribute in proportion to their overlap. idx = 2.688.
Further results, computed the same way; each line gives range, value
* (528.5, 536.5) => 2.712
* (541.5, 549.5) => 3.008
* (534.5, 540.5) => 2.833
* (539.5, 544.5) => 2.724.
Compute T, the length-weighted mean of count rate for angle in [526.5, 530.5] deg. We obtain 2.62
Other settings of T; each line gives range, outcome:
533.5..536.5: 2.62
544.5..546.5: 2.76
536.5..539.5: 2.68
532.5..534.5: 2.65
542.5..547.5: 2.78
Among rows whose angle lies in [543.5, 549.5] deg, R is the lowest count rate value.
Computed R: 2.693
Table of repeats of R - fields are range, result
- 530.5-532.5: 2.5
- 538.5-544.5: 2.573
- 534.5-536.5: 2.59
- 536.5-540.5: 2.57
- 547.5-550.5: 2.805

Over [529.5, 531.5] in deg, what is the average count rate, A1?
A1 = 2.47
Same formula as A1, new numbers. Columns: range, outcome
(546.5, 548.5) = 2.98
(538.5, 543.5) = 2.66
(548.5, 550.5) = 2.86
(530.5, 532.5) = 2.61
